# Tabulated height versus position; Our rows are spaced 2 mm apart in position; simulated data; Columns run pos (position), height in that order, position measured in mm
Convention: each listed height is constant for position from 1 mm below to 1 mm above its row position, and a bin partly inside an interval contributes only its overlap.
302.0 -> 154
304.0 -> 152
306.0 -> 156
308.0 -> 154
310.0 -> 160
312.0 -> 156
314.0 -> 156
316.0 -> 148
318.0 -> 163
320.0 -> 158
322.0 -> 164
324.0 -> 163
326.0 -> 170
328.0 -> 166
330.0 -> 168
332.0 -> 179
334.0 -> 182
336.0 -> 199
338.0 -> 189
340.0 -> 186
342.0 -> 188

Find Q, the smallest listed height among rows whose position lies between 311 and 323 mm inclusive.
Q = 148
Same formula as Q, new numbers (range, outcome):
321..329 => 163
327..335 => 166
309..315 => 156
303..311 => 152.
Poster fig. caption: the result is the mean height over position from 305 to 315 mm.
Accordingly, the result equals 156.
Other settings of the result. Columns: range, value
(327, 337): 179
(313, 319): 156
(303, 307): 154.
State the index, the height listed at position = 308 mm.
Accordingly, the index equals 154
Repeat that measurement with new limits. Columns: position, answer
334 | 182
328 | 166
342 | 188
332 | 179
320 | 158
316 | 148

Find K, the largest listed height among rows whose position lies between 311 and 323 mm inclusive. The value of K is 164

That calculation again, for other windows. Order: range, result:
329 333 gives 179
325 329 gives 170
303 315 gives 160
